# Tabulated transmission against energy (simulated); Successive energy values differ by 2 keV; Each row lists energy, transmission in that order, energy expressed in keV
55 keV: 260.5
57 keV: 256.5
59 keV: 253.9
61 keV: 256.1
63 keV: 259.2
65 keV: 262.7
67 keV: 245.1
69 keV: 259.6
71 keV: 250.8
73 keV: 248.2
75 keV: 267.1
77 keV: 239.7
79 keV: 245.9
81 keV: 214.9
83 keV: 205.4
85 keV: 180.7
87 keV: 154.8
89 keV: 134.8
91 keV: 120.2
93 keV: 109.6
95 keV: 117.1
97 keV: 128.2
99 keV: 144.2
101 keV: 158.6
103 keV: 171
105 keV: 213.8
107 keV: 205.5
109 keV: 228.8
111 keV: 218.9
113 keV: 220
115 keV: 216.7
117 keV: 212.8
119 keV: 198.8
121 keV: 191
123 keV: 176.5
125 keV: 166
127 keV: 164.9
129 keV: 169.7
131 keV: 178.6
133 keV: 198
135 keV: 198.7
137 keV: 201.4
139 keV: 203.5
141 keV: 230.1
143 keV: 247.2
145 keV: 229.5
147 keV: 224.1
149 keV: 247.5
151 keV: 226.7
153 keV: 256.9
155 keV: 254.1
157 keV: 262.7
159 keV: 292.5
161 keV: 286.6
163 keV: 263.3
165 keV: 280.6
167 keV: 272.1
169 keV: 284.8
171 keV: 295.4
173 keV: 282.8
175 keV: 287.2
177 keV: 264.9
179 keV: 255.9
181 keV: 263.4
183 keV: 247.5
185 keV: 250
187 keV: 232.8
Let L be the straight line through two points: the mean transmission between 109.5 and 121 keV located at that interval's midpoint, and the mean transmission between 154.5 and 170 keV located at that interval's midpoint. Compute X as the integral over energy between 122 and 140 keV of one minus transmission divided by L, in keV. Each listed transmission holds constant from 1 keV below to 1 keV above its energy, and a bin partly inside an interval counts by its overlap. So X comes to 3.8 keV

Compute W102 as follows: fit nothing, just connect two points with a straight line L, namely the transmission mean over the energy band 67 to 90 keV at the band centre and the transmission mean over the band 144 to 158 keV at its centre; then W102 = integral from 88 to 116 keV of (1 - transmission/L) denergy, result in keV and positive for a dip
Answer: 7.03 keV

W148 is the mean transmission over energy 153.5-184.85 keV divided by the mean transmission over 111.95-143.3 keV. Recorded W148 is 1.4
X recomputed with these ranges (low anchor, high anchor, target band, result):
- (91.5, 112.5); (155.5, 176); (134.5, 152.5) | 1.3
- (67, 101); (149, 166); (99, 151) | 6.5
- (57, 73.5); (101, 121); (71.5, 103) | 7.3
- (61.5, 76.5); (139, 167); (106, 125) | 3.6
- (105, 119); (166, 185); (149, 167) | -0.6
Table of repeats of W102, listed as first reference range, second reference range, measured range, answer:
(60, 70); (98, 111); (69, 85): 0.0 keV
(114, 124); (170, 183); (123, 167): 1.2 keV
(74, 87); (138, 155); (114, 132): 3.4 keV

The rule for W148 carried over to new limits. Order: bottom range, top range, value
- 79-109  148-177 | 1.63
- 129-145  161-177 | 1.35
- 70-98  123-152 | 1.10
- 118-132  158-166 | 1.58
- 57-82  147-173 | 1.07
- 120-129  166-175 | 1.63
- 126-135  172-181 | 1.51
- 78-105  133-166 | 1.49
